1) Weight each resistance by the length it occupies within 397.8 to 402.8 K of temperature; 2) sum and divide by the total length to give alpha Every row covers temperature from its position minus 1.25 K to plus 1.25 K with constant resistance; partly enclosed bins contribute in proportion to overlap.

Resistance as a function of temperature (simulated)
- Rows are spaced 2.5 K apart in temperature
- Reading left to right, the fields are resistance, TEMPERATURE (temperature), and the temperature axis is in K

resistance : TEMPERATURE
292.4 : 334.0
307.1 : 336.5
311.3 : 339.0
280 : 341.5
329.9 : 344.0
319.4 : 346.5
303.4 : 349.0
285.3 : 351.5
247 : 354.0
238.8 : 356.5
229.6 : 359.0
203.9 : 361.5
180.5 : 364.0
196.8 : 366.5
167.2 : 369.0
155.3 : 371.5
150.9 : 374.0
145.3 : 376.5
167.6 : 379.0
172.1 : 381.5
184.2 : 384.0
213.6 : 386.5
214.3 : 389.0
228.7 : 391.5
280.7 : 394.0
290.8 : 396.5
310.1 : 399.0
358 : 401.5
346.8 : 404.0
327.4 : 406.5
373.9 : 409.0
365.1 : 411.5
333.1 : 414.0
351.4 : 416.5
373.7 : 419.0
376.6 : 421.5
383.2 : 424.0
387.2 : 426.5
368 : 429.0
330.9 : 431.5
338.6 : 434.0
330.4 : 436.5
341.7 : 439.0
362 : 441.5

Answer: 334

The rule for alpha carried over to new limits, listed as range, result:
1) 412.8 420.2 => 353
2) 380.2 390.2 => 196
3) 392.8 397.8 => 286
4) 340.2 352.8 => 303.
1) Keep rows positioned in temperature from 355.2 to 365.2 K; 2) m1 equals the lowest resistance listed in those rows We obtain 180.5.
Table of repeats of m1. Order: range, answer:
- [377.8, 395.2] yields 167.6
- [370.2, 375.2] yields 150.9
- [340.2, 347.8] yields 280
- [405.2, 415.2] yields 327.4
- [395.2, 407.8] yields 290.8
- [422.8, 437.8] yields 330.4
